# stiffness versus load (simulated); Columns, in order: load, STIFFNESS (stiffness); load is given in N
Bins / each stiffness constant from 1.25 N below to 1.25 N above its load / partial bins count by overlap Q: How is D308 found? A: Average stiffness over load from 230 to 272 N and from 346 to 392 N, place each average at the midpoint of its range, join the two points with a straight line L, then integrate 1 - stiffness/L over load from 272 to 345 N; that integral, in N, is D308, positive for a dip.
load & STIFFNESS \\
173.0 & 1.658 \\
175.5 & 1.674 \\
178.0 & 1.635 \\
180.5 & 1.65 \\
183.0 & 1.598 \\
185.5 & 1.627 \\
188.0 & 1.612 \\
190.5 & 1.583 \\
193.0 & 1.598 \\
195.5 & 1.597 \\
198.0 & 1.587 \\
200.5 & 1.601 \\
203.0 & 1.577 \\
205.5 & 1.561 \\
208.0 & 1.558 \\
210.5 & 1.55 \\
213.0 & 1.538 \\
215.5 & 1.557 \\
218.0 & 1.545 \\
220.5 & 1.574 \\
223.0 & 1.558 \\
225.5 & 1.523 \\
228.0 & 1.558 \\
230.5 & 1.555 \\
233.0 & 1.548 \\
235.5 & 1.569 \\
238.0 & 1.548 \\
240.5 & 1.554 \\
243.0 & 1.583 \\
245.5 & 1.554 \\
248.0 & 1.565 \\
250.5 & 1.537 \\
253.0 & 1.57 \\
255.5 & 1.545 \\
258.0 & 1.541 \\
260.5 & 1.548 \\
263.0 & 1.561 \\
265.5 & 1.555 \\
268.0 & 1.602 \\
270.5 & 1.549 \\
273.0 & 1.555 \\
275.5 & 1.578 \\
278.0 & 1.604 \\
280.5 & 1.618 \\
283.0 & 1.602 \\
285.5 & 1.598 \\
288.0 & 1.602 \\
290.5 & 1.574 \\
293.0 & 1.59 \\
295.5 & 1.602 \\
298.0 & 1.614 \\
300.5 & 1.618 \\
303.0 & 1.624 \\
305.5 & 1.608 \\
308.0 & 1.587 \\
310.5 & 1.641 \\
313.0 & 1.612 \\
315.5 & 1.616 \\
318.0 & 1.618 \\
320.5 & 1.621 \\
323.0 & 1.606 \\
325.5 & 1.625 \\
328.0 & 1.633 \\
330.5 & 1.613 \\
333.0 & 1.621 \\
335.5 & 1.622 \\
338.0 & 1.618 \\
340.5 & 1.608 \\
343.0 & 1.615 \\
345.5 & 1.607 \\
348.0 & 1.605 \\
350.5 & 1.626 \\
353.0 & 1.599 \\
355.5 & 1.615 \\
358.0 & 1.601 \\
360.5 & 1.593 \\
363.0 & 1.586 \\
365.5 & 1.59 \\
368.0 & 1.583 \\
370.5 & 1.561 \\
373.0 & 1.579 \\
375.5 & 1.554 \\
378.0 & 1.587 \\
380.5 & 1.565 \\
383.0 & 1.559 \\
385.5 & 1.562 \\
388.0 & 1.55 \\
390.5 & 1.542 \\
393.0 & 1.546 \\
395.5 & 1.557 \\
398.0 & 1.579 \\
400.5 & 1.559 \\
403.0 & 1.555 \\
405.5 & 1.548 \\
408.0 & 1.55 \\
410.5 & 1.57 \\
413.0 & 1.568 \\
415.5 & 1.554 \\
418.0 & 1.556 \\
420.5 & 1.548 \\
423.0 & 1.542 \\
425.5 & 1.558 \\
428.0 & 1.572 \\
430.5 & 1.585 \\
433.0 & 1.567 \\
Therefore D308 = -1.8 N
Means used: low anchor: 1.56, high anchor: 1.58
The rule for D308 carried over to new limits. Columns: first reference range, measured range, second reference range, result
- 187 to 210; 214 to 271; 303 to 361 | 1.35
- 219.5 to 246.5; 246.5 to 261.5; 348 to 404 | 0.08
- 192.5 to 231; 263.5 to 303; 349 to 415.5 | -0.59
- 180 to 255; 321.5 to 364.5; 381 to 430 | -1.37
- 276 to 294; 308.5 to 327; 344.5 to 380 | -0.28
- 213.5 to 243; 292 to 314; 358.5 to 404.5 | -0.71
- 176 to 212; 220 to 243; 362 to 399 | 0.51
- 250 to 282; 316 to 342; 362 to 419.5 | -0.88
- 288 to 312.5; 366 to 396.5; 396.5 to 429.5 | 0.18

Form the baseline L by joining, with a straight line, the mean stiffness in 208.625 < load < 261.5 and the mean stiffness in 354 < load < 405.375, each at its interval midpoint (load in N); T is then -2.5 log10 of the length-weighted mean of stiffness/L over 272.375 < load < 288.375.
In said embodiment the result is -0.02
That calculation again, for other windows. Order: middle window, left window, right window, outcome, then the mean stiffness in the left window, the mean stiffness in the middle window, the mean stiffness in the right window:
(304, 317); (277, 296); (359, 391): -0.015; 1.6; 1.61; 1.57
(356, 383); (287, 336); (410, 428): 0.002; 1.61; 1.58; 1.56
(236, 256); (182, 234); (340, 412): 0.010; 1.57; 1.56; 1.58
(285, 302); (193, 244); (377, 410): -0.027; 1.56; 1.6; 1.56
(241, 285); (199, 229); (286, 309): 0.011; 1.56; 1.57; 1.6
